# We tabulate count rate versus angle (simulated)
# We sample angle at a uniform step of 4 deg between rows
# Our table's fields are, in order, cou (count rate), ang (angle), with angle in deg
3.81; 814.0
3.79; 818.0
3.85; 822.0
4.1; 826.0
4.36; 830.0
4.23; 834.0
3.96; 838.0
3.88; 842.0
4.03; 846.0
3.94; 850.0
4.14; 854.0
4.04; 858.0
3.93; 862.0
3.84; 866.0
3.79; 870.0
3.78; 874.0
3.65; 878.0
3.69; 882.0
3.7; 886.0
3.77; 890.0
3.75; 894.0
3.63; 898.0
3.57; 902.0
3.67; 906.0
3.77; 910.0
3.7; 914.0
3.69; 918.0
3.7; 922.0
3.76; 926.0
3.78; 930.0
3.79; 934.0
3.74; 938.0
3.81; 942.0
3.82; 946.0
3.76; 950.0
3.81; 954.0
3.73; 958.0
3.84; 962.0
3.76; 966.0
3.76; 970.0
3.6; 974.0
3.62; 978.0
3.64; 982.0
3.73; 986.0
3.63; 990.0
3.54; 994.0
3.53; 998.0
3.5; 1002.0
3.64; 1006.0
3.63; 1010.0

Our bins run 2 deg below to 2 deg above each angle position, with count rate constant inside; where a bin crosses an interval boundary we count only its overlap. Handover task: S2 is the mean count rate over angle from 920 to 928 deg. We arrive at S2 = 3.73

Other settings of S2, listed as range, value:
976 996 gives 3.63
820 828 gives 3.97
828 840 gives 4.18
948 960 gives 3.77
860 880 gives 3.8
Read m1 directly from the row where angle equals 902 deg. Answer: 3.57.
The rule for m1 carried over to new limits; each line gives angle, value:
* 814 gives 3.81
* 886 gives 3.7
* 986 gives 3.73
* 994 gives 3.54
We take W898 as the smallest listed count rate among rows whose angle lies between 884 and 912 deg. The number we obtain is 3.57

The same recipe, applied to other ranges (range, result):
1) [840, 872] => 3.79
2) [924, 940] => 3.74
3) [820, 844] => 3.85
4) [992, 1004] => 3.5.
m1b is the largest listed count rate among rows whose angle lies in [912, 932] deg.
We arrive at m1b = 3.78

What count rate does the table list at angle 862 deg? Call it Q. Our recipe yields 3.93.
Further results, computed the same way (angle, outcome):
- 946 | 3.82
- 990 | 3.63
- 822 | 3.85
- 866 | 3.84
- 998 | 3.53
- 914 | 3.7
